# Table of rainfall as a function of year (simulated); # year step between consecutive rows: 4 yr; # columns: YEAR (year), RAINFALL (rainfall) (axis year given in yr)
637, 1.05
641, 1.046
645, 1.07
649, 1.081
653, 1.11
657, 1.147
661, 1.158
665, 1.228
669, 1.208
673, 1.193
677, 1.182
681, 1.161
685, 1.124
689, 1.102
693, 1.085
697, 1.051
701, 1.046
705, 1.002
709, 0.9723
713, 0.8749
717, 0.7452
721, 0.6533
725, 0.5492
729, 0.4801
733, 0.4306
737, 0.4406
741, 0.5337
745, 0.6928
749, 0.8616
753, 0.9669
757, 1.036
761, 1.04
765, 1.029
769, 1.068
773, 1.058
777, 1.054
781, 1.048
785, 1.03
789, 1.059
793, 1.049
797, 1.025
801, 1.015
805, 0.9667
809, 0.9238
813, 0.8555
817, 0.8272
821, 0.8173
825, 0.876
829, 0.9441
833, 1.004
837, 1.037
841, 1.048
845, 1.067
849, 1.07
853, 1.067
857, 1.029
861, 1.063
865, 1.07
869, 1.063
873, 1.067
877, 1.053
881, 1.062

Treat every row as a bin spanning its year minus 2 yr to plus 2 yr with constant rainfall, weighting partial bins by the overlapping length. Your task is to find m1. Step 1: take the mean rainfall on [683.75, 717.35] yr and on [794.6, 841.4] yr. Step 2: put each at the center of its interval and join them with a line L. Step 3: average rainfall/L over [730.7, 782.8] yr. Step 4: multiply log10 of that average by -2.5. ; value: 0.133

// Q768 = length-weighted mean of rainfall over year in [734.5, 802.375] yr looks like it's 0.937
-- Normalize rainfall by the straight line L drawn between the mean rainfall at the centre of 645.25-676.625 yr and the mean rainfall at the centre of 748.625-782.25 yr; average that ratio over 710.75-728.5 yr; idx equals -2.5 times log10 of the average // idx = 0.49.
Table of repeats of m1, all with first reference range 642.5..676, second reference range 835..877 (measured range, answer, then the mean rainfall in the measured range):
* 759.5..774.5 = 0.051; 1.05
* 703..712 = 0.157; 0.975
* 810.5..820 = 0.265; 0.843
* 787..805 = 0.058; 1.03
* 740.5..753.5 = 0.399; 0.767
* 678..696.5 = 0.019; 1.12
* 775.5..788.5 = 0.047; 1.05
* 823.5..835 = 0.136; 0.944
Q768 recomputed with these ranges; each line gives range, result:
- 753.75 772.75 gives 1.04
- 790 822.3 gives 0.941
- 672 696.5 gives 1.13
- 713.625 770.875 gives 0.754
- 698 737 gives 0.742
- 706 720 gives 0.859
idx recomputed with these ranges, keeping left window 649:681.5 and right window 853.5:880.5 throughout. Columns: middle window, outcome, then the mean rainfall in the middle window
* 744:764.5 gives 0.19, 0.939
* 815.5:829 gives 0.25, 0.856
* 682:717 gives 0.13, 1.02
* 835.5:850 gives 0.02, 1.06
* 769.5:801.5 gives 0.06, 1.04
